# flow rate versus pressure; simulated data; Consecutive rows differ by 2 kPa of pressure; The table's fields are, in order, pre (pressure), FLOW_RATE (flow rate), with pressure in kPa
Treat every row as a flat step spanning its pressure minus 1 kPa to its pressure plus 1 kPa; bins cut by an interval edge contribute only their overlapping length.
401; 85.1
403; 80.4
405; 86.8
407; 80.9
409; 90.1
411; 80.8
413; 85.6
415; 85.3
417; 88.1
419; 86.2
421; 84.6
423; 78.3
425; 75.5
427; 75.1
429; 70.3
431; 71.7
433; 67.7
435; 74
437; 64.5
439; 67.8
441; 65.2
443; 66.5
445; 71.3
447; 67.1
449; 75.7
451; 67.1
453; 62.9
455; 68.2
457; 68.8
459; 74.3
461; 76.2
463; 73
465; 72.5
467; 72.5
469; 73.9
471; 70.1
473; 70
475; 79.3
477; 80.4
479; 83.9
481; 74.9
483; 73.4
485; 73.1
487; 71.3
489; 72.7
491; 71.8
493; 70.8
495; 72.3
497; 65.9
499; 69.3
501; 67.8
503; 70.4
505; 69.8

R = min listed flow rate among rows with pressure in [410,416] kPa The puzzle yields 80.8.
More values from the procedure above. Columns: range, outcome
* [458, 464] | 73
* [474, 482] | 74.9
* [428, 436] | 67.7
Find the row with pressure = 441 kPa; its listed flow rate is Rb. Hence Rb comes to 65.2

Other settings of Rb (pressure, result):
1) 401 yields 85.1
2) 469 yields 73.9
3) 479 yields 83.9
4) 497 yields 65.9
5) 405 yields 86.8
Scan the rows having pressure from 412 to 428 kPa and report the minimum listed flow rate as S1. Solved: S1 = 75.1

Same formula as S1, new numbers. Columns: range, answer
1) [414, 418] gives 85.3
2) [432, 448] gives 64.5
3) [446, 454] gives 62.9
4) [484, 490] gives 71.3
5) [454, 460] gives 68.2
